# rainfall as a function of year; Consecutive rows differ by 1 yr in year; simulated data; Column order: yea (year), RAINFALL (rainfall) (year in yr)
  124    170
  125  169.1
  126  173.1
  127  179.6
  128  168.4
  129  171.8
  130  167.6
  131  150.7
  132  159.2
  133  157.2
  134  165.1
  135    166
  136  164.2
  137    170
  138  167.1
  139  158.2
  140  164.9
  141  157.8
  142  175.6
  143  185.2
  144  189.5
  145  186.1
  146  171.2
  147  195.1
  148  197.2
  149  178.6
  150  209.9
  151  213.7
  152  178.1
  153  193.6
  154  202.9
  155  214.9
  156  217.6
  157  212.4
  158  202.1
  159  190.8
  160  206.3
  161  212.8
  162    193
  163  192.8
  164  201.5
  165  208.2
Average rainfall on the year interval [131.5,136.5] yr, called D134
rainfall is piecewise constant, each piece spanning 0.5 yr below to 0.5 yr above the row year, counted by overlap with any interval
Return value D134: 162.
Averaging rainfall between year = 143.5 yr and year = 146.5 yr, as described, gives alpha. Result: 182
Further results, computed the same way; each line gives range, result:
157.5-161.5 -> 203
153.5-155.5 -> 209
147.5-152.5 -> 196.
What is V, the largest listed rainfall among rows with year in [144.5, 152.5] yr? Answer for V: 213.7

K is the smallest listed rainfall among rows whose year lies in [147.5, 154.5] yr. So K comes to 178.1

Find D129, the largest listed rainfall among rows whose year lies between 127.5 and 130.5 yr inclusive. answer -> 171.8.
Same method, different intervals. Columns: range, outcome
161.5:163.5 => 193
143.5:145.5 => 189.5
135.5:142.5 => 175.6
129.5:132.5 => 167.6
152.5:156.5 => 217.6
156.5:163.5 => 212.8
